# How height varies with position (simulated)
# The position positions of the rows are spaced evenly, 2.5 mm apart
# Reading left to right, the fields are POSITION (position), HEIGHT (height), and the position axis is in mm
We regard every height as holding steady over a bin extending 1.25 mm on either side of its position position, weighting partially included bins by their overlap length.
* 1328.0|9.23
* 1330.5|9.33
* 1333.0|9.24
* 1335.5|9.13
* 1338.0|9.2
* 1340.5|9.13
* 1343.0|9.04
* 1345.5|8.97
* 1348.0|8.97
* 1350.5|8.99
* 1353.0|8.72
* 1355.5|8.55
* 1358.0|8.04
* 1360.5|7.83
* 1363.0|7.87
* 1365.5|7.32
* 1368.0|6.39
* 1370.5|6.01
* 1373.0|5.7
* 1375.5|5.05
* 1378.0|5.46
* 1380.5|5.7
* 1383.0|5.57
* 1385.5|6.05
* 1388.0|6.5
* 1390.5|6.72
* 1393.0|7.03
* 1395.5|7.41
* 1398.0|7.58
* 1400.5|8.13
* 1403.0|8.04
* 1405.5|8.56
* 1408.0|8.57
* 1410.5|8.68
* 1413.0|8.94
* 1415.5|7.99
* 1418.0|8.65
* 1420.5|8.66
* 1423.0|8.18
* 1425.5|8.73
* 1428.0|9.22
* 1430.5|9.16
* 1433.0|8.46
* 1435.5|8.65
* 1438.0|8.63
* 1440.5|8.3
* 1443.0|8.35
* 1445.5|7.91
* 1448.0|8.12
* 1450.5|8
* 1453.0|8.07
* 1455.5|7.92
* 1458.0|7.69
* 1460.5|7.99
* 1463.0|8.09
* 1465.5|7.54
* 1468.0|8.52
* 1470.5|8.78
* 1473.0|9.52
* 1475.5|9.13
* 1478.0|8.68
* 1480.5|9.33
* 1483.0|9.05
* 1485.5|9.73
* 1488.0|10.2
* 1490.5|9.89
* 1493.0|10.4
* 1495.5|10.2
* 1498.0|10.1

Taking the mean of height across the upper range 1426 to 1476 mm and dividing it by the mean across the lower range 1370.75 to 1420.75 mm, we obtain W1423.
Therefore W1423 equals 1.2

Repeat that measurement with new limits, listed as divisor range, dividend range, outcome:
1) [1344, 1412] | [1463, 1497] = 1.26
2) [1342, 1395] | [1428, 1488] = 1.19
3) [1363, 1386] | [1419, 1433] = 1.46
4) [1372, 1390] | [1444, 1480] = 1.44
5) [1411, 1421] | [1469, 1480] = 1.06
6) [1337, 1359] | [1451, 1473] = 0.92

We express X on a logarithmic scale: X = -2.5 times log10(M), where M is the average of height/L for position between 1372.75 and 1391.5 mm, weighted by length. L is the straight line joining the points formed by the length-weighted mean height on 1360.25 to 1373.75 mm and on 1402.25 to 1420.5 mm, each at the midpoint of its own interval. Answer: 0.26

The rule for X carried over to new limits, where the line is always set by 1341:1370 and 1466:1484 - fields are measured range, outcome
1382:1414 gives 0.13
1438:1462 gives 0.09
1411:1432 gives -0.01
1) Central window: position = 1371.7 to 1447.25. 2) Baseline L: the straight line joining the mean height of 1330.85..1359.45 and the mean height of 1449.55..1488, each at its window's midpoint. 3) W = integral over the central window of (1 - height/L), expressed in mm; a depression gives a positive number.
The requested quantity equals 9.1 mm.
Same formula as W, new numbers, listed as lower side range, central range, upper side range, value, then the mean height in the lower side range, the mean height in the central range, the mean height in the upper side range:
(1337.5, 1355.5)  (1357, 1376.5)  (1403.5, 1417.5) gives 4.5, 8.96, 6.78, 8.53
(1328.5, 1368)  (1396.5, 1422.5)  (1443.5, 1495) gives 1.0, 8.63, 8.36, 8.74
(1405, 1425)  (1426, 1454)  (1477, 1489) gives 1.2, 8.54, 8.45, 9.4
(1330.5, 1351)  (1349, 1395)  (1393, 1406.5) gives 8.6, 9.1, 6.88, 7.85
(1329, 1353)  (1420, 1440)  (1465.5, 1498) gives 1.3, 9.09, 8.7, 9.4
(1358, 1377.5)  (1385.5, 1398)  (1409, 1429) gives 1.1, 6.64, 6.89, 8.62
